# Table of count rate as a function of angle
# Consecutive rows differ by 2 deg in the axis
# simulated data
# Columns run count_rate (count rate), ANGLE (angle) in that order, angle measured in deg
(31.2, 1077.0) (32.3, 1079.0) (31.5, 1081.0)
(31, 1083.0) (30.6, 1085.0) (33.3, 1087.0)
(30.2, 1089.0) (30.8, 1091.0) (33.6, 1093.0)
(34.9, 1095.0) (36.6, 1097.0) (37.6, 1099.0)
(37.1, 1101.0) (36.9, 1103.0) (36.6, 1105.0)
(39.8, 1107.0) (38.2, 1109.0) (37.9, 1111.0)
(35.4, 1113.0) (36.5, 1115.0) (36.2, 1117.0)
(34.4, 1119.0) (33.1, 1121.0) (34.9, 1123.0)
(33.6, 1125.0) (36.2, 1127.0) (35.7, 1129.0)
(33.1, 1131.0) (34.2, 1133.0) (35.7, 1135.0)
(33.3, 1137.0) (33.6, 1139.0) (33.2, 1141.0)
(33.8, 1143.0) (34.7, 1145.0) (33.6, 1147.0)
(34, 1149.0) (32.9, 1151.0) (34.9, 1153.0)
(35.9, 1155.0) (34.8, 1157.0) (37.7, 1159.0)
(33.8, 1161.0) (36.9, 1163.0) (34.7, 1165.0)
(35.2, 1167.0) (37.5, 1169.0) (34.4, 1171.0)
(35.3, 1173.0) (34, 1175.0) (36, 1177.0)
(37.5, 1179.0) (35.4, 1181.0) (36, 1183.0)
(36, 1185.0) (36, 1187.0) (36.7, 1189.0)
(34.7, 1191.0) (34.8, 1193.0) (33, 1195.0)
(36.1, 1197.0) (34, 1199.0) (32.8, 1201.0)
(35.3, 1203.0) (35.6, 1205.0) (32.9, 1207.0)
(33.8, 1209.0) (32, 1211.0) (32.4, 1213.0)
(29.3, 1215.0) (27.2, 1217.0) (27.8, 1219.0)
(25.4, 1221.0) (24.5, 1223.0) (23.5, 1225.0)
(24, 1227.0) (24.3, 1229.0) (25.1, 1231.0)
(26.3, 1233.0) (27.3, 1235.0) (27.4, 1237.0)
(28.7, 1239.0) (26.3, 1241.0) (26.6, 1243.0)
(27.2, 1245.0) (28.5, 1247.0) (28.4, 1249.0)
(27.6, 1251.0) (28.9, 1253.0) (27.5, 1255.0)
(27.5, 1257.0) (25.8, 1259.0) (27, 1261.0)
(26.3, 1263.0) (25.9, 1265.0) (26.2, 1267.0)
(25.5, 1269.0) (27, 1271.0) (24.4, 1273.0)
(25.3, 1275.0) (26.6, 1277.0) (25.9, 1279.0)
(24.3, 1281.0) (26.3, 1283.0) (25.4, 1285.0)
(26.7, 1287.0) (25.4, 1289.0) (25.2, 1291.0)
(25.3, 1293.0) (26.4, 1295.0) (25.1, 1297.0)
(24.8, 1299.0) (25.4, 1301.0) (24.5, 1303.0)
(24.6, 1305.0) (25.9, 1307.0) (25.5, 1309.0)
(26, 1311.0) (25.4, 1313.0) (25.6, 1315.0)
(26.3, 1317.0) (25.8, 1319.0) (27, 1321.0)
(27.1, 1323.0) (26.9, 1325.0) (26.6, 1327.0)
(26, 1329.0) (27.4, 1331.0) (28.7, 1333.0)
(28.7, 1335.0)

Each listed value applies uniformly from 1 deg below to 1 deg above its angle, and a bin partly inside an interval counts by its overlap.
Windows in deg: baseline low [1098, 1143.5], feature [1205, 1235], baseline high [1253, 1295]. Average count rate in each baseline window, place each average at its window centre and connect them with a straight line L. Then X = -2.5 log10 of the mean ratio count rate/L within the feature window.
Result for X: 0.05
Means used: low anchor 35.5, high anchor 26.1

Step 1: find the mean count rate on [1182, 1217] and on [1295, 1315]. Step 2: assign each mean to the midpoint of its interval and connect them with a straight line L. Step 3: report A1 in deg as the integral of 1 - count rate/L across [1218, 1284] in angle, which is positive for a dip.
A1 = 7.4 deg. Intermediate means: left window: 34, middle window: 26.3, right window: 25.3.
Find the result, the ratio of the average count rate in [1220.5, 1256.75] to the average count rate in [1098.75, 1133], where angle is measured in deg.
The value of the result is 0.7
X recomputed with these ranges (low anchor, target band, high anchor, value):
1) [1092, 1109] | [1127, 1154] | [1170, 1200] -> 0.06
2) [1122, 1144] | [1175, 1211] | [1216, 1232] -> -0.23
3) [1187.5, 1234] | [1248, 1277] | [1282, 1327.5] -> 0.05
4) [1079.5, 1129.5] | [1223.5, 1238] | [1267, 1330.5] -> 0.14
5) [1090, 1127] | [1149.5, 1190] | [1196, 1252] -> -0.11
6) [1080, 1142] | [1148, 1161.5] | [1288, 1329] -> -0.07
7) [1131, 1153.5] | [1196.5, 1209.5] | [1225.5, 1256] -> -0.16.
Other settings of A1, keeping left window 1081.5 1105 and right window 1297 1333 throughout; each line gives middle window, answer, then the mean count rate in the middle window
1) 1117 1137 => -1.1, 34.6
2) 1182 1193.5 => -2.0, 35.7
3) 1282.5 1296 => 0.6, 25.8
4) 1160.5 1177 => -2.2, 35.3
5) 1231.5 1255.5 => 0.9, 27.5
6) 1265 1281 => 1.0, 25.8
